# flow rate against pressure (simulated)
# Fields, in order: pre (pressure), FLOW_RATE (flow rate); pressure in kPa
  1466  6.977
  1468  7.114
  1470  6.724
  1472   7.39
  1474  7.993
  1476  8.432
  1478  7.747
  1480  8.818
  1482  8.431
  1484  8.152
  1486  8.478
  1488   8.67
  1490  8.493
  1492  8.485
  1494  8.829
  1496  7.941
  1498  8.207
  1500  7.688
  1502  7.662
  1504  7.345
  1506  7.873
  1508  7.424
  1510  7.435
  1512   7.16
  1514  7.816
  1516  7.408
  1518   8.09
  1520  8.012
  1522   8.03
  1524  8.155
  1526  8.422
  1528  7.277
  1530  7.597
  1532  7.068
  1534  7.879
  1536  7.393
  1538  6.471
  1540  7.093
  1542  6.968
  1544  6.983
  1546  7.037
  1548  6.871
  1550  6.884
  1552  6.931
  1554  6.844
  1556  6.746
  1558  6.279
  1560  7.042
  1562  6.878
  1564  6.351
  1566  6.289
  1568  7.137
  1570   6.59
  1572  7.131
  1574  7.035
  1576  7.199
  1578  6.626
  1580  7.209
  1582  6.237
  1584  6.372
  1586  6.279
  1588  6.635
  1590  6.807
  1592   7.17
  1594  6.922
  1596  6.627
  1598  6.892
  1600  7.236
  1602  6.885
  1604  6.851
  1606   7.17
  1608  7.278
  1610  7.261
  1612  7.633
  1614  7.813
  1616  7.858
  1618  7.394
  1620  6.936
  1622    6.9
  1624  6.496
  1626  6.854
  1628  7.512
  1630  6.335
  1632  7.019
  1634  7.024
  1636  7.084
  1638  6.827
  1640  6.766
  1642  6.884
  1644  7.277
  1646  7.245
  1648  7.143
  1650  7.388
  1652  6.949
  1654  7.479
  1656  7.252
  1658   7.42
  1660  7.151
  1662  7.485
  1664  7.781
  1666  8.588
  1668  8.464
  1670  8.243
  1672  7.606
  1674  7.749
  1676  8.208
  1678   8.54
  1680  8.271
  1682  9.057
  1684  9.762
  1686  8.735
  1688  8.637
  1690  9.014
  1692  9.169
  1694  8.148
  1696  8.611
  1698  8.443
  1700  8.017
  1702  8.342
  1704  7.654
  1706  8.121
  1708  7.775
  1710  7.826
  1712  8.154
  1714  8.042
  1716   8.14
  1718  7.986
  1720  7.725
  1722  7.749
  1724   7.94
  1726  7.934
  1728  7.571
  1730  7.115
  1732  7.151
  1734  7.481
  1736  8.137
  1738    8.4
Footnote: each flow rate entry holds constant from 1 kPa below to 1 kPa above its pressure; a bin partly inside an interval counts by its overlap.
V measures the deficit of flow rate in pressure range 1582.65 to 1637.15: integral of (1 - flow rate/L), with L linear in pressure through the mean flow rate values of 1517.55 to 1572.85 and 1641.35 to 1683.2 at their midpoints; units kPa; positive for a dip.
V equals 3.4 kPa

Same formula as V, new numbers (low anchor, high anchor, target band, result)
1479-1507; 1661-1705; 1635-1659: 3.5 kPa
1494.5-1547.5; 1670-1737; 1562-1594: 4.1 kPa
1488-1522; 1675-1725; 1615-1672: 6.4 kPa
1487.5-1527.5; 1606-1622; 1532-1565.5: 3.6 kPa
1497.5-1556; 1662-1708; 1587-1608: 2.5 kPa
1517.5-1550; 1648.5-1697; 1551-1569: 2.0 kPa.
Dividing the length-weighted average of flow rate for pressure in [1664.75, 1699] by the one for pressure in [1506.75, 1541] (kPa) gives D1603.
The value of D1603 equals 1.1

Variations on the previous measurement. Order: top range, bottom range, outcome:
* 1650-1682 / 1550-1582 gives 1.15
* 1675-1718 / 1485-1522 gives 1.06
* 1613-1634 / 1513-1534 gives 0.91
